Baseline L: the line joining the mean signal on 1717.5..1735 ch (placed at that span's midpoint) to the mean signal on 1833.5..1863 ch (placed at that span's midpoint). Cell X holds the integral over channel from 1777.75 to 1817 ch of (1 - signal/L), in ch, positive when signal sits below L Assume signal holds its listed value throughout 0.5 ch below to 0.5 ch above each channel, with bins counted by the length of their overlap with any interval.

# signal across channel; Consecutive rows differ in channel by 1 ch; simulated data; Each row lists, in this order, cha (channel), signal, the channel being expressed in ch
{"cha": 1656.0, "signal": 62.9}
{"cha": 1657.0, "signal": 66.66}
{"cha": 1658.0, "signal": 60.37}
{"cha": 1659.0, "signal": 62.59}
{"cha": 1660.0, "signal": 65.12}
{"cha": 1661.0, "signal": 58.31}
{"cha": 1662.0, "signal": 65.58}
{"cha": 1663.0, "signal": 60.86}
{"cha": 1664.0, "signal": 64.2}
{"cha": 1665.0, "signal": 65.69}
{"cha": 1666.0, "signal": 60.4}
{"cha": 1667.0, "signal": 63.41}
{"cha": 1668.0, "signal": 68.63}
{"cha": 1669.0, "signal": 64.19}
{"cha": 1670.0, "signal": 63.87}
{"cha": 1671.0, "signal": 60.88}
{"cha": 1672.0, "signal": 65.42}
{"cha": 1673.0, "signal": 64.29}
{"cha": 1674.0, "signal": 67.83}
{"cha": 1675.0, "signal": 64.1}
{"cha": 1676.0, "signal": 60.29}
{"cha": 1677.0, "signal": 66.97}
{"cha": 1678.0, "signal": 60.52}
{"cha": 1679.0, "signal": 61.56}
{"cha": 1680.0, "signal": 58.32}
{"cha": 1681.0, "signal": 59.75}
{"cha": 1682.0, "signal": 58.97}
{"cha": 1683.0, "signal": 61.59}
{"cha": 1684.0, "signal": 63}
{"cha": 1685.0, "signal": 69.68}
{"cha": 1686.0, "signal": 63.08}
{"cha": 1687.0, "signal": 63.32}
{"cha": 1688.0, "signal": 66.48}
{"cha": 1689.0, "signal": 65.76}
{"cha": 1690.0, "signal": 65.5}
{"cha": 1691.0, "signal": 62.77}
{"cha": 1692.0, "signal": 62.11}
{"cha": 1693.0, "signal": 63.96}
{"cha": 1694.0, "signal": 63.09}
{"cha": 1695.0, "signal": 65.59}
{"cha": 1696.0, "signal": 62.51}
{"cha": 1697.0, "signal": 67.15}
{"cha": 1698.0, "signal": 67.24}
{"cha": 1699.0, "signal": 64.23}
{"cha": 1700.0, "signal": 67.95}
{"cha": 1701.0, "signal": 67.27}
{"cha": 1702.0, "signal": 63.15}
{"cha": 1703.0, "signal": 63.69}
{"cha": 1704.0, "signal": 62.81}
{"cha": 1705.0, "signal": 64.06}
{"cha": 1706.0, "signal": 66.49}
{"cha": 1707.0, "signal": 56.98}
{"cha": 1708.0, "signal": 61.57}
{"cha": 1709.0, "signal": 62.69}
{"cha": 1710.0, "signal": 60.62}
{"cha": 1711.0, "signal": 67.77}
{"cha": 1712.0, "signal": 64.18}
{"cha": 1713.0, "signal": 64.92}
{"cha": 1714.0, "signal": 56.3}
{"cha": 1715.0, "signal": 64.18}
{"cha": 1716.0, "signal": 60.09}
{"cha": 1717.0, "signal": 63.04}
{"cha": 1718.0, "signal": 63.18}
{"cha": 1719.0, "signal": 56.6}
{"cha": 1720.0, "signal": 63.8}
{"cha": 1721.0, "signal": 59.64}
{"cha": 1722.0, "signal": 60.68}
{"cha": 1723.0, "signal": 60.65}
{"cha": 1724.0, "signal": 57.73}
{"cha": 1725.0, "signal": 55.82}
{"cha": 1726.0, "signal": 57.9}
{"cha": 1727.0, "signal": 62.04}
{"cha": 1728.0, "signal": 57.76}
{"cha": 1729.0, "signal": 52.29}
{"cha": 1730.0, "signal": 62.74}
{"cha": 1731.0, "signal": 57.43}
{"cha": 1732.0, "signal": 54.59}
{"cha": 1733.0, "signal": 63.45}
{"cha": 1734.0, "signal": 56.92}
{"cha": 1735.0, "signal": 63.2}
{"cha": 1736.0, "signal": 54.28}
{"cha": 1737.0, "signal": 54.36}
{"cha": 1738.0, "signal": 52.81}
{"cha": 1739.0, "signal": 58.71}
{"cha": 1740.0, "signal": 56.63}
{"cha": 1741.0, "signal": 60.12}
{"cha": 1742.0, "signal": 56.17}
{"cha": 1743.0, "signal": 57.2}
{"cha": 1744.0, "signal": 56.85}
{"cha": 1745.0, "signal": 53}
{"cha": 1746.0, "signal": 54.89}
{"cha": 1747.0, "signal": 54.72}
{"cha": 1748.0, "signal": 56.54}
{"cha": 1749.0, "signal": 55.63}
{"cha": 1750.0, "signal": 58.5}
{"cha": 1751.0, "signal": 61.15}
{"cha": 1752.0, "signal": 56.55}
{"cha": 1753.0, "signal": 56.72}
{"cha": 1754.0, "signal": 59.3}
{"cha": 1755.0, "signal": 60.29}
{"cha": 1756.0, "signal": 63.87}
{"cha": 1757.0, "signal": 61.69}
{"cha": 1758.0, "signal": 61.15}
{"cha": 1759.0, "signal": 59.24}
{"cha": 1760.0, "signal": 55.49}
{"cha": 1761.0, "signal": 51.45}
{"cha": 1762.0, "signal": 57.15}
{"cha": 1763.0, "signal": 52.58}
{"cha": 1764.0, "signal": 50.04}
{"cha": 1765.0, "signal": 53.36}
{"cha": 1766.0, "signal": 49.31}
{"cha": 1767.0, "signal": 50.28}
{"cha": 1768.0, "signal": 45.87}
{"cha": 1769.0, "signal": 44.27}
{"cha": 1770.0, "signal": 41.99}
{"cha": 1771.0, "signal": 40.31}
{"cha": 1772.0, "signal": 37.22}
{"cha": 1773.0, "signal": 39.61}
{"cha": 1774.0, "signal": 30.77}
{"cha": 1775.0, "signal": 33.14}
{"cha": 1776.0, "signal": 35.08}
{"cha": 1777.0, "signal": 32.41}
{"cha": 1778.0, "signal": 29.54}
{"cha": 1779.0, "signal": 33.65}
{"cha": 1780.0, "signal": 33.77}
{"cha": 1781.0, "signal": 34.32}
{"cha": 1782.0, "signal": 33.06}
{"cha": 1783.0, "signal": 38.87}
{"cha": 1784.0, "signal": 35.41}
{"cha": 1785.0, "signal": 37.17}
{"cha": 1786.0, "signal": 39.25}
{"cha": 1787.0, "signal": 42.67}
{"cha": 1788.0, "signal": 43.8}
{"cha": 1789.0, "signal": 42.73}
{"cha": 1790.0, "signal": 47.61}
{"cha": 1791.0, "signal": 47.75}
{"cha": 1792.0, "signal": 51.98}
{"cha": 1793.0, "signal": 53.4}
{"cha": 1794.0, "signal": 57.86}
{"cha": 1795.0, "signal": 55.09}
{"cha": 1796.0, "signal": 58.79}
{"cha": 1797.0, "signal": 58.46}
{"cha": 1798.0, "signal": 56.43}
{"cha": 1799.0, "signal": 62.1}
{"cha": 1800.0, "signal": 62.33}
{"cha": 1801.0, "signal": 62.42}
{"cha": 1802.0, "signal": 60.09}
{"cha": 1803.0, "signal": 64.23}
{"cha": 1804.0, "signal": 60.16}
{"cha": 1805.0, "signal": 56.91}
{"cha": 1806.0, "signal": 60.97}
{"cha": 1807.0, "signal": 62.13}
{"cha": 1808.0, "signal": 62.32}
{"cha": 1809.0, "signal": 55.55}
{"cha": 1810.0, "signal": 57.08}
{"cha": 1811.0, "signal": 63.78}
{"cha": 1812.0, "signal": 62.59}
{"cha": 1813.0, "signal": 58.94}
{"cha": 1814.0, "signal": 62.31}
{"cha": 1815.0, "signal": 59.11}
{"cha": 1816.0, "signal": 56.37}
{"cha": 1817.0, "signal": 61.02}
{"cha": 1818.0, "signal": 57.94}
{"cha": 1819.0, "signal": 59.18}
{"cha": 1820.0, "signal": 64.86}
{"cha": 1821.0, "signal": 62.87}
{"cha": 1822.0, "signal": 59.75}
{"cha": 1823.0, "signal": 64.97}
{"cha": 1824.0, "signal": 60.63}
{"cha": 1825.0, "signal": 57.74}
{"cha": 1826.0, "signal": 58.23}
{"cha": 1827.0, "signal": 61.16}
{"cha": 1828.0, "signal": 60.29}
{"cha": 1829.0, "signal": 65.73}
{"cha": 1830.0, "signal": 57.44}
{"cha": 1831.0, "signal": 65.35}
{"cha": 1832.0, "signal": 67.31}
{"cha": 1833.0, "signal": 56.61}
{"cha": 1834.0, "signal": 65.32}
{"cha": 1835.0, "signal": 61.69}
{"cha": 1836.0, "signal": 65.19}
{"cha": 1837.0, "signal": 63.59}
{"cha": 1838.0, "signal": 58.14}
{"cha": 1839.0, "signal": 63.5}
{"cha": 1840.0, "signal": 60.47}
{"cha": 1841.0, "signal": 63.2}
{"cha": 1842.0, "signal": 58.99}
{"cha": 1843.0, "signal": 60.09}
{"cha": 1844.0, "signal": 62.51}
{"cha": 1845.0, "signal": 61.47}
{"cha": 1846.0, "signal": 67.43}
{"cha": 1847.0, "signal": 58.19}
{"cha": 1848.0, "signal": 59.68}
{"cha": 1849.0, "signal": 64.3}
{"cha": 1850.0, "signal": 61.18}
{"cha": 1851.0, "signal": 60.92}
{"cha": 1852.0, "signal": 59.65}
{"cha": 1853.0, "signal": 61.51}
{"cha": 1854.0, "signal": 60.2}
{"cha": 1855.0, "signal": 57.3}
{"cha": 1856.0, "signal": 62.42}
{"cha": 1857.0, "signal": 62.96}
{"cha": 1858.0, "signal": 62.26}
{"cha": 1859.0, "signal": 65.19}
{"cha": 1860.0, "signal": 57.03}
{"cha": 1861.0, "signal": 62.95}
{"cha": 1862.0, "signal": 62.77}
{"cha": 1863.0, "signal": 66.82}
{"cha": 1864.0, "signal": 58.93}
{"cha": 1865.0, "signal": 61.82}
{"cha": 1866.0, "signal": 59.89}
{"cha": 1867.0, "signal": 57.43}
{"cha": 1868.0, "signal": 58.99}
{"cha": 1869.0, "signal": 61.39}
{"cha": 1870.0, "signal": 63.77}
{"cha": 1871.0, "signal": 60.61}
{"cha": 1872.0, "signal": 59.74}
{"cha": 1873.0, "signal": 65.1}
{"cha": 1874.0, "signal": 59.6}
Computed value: 5.6 ch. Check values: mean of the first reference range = 59.1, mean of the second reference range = 61.8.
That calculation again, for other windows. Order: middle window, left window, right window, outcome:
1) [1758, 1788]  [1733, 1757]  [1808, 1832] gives 8.36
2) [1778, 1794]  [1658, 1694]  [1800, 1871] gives 5.35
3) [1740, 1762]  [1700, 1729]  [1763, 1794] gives -3.36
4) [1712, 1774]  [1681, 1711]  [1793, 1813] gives 6.13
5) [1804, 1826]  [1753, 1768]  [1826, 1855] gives -0.18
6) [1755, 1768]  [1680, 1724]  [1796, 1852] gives 1.43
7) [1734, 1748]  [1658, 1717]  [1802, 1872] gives 1.40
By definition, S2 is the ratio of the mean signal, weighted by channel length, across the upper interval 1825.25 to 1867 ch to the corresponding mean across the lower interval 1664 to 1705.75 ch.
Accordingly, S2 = 0.96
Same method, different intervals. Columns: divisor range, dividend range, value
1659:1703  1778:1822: 0.83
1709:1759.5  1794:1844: 1.03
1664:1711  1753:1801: 0.75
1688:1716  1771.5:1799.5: 0.67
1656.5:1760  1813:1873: 1.00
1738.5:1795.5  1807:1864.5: 1.26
